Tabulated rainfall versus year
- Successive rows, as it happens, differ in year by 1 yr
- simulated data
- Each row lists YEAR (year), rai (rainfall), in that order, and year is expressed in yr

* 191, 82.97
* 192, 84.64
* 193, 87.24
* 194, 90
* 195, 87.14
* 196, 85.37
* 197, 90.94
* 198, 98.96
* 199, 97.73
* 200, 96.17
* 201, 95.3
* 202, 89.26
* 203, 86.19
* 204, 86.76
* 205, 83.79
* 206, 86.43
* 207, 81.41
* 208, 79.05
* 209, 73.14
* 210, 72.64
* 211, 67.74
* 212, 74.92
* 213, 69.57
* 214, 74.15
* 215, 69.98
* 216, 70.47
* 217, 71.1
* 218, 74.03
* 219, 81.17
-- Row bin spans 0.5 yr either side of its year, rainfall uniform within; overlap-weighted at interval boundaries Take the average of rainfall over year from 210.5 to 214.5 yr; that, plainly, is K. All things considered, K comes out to 71.6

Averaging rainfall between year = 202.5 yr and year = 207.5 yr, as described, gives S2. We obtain 84.9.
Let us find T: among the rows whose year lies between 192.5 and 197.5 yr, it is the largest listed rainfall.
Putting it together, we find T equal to 90.94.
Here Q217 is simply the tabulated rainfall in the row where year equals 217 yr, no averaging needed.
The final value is 71.1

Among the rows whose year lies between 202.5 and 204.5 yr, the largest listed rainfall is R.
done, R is 86.76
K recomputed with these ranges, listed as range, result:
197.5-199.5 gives 98.3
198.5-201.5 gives 96.4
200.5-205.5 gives 88.3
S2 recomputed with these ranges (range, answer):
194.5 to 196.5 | 86.3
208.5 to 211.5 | 71.2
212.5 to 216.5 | 71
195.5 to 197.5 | 88.2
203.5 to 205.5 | 85.3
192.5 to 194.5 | 88.6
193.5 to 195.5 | 88.6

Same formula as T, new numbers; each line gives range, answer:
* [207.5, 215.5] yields 79.05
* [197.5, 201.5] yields 98.96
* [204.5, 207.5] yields 86.43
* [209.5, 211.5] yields 72.64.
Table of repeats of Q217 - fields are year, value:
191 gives 82.97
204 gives 86.76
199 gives 97.73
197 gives 90.94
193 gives 87.24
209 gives 73.14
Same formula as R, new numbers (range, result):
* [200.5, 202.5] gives 95.3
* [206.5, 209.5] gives 81.41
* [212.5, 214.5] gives 74.15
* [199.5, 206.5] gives 96.17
